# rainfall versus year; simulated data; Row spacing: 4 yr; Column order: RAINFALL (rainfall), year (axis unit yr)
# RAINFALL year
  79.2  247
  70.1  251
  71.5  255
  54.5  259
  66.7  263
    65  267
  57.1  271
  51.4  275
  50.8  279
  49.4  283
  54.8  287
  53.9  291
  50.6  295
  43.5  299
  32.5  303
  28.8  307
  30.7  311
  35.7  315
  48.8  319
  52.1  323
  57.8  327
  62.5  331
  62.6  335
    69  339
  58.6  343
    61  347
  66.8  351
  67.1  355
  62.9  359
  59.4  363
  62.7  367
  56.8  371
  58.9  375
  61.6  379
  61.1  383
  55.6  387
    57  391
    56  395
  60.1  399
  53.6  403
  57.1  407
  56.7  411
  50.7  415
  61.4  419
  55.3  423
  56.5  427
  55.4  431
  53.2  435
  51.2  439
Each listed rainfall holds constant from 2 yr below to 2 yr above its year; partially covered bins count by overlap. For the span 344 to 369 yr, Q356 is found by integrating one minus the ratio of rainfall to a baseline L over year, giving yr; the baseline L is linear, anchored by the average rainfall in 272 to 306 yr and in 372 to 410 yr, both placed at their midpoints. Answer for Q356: -4.0 yr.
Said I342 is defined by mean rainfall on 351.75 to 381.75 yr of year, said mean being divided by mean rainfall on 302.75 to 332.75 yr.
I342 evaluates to 1.40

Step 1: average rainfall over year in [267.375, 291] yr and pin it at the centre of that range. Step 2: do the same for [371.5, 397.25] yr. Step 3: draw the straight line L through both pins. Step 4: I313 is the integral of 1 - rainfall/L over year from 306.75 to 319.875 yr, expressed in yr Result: 4.6 yr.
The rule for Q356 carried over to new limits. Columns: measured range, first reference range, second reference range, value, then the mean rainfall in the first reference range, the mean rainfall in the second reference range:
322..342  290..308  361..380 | -4.3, 41.9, 59.8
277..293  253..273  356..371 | 2.7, 63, 61.4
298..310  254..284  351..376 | 5.2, 58.2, 61.8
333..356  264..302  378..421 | -3.7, 52.8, 57.3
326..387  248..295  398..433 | -4.8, 58.7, 56.2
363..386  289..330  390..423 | -3.4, 43.9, 56.5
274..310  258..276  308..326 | 3.9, 59.6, 42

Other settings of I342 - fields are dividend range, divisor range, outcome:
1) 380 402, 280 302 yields 1.17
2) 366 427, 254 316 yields 1.16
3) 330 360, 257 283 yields 1.12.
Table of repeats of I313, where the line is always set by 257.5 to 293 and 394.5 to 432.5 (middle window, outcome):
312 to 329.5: 2.53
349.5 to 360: -1.80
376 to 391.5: -0.76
